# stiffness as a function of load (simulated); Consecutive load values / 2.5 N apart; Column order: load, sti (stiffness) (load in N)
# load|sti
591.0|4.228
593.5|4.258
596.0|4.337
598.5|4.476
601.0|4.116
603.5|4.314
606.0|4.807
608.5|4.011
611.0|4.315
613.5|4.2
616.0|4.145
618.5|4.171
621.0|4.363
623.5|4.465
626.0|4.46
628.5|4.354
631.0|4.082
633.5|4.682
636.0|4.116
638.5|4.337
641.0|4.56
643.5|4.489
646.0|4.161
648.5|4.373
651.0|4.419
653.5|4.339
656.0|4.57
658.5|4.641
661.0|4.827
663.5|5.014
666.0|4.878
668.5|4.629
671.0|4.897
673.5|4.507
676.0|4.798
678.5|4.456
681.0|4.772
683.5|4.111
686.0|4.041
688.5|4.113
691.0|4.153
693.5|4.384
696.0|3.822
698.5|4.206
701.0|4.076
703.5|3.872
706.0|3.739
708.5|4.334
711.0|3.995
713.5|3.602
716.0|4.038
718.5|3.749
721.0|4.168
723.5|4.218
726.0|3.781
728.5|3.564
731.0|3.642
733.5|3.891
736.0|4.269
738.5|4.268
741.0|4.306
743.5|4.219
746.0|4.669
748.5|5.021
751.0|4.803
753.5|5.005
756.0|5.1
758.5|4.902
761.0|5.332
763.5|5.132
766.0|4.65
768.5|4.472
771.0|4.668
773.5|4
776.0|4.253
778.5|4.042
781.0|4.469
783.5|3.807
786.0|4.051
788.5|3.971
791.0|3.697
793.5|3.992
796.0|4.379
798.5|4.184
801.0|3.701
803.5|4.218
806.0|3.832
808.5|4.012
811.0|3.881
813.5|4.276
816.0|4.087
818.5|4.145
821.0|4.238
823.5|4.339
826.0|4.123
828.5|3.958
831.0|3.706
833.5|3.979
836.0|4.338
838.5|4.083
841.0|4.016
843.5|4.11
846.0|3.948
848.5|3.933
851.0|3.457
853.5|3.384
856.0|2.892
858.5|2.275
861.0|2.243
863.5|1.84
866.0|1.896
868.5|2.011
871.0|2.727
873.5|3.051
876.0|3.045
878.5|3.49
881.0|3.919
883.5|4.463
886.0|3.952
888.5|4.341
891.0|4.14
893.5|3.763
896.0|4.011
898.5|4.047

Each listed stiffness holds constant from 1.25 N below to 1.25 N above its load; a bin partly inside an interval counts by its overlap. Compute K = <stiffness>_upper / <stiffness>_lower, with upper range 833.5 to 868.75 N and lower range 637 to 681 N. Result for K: 0.71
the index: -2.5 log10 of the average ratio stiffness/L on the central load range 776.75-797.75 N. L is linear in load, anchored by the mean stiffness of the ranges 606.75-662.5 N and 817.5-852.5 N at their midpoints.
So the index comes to 0.01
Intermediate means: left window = 4.37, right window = 4.02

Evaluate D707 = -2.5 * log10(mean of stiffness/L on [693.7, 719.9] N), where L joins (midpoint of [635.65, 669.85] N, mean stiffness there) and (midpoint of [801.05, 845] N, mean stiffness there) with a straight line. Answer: 0.111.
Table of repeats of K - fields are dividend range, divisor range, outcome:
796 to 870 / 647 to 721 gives 0.84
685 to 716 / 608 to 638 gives 0.94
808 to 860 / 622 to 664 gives 0.87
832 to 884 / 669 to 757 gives 0.77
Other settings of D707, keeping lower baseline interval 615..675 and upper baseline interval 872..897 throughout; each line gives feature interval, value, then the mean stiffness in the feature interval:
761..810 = -0.033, 4.21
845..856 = 0.092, 3.58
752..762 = -0.214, 5.07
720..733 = 0.102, 3.87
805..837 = -0.023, 4.07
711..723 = 0.095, 3.92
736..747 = -0.035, 4.35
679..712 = 0.053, 4.13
